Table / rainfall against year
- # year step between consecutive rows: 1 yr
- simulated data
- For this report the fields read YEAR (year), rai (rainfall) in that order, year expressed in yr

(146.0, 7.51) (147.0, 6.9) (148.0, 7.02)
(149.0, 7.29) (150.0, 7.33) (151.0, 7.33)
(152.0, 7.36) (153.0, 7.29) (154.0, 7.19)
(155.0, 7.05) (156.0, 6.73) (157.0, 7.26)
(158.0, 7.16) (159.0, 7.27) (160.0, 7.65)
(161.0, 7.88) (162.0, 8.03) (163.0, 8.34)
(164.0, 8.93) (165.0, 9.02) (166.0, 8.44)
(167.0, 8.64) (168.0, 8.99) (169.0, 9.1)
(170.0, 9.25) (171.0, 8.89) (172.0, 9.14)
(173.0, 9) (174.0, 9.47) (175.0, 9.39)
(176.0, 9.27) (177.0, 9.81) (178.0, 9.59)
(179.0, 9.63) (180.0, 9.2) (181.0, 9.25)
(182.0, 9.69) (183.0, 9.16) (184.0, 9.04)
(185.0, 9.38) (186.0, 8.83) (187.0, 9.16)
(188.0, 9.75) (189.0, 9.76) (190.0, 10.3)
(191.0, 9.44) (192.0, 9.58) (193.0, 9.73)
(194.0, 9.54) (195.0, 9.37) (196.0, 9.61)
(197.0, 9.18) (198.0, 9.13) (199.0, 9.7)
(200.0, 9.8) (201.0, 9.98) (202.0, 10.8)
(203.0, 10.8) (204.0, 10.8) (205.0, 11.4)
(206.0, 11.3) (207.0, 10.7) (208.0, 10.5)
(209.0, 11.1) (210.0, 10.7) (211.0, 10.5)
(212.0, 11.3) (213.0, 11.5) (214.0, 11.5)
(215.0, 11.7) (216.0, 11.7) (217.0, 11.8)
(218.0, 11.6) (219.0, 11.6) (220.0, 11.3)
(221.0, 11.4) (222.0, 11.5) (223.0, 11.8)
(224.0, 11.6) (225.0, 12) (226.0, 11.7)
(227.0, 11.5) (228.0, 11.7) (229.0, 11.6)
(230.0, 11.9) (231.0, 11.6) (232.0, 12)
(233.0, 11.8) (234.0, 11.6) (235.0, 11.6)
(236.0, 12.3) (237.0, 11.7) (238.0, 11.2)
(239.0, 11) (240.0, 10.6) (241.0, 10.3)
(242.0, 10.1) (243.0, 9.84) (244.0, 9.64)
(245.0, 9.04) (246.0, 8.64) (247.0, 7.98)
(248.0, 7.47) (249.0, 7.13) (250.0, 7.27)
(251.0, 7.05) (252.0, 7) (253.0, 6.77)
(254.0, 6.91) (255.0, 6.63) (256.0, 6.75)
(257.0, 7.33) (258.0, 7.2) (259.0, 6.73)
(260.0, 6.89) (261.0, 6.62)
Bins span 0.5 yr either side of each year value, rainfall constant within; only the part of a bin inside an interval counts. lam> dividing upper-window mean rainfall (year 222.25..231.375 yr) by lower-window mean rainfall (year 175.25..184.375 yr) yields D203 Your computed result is 1.24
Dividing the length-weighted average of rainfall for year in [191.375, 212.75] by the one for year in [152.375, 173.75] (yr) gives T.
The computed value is 1.26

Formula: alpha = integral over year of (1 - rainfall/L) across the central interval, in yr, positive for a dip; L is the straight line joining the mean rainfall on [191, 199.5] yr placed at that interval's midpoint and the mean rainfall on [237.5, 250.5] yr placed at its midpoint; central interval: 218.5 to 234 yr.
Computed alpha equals -3.9 yr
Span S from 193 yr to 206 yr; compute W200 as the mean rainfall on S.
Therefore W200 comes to 10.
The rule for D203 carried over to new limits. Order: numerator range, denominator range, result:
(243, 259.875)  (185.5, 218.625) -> 0.72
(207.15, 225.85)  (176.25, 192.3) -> 1.20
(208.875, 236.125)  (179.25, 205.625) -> 1.19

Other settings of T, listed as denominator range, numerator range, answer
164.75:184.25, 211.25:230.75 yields 1.26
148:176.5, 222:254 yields 1.25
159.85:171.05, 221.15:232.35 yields 1.36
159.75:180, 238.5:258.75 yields 0.92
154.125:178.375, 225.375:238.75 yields 1.38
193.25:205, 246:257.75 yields 0.72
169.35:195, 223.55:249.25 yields 1.14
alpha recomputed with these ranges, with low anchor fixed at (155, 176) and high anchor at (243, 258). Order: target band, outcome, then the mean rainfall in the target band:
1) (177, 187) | -1.3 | 9.33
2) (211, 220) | -4.0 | 11.5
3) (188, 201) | -2.4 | 9.62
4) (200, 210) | -3.4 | 10.8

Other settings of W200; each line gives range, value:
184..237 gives 10.8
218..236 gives 11.7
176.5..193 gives 9.48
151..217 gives 9.4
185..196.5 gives 9.54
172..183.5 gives 9.39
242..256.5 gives 7.8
